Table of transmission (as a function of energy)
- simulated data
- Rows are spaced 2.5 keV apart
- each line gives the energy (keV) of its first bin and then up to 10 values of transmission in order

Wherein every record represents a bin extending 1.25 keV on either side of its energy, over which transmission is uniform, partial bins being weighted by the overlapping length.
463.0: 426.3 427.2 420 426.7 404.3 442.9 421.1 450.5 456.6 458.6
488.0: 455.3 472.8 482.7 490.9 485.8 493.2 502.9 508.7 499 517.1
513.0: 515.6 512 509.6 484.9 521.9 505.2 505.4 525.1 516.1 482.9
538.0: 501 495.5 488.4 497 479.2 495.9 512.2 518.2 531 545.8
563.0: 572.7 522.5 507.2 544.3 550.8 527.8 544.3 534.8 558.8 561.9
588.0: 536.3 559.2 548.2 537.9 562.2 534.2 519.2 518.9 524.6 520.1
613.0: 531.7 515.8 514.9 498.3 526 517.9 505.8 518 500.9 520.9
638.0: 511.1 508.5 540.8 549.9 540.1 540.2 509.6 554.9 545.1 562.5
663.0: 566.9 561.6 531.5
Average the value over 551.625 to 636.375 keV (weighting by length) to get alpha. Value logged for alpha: 531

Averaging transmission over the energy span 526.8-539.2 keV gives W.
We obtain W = 506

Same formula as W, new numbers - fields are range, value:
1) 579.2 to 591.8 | 550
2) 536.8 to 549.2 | 492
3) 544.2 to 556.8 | 501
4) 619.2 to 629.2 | 512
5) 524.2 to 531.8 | 512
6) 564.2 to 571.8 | 525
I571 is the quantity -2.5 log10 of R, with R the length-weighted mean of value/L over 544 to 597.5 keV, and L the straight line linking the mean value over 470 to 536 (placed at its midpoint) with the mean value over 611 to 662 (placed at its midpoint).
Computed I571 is -0.06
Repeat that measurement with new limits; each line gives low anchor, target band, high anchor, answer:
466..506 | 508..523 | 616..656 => -0.08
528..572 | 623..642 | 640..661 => 0.04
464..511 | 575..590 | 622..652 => -0.09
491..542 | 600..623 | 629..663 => 0.01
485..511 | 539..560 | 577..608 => 0.03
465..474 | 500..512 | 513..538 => -0.06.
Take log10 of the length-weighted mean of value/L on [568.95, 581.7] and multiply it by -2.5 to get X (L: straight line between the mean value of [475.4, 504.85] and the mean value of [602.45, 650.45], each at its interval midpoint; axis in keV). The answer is -0.08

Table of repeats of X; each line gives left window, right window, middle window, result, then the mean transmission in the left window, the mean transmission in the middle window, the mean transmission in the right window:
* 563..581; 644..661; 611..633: 0.05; 536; 515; 542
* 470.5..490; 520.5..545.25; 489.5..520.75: -0.06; 442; 499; 503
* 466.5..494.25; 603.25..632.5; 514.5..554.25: -0.06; 445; 502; 517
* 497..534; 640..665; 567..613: -0.02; 507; 538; 543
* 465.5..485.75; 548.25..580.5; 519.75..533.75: -0.05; 433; 510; 530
